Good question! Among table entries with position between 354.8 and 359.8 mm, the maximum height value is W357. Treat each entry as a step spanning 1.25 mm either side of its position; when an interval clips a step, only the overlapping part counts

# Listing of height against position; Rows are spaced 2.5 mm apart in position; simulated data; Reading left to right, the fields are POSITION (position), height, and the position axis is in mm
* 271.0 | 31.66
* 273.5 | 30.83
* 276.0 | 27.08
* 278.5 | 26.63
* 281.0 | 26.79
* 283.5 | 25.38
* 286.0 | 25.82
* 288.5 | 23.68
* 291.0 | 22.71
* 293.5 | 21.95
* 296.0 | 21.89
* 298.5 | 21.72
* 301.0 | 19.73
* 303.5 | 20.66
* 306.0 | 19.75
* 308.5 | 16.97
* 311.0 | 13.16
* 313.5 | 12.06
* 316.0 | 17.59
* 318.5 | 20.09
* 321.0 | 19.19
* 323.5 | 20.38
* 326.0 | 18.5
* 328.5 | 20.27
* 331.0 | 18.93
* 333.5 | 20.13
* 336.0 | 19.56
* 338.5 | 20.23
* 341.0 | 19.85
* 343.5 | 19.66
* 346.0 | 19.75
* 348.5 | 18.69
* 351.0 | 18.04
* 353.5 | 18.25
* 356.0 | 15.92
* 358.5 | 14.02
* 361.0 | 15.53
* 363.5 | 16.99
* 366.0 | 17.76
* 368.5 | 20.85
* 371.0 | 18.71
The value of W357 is 15.92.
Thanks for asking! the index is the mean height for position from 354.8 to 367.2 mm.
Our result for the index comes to 16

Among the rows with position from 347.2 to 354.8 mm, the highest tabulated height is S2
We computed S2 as 18.69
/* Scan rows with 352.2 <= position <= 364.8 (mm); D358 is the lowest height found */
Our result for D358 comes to 14.02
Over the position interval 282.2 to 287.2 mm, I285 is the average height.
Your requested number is 25.6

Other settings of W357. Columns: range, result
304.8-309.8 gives 19.75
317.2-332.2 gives 20.38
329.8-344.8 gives 20.23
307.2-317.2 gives 17.59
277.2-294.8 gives 26.79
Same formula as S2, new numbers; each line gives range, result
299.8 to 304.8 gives 20.66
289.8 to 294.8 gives 22.71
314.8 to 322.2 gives 20.09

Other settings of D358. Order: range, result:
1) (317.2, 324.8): 19.19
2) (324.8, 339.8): 18.5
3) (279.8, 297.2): 21.89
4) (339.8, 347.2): 19.66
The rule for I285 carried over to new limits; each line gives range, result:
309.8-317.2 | 14.3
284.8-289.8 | 24.7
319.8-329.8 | 19.6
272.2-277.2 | 29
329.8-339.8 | 19.7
